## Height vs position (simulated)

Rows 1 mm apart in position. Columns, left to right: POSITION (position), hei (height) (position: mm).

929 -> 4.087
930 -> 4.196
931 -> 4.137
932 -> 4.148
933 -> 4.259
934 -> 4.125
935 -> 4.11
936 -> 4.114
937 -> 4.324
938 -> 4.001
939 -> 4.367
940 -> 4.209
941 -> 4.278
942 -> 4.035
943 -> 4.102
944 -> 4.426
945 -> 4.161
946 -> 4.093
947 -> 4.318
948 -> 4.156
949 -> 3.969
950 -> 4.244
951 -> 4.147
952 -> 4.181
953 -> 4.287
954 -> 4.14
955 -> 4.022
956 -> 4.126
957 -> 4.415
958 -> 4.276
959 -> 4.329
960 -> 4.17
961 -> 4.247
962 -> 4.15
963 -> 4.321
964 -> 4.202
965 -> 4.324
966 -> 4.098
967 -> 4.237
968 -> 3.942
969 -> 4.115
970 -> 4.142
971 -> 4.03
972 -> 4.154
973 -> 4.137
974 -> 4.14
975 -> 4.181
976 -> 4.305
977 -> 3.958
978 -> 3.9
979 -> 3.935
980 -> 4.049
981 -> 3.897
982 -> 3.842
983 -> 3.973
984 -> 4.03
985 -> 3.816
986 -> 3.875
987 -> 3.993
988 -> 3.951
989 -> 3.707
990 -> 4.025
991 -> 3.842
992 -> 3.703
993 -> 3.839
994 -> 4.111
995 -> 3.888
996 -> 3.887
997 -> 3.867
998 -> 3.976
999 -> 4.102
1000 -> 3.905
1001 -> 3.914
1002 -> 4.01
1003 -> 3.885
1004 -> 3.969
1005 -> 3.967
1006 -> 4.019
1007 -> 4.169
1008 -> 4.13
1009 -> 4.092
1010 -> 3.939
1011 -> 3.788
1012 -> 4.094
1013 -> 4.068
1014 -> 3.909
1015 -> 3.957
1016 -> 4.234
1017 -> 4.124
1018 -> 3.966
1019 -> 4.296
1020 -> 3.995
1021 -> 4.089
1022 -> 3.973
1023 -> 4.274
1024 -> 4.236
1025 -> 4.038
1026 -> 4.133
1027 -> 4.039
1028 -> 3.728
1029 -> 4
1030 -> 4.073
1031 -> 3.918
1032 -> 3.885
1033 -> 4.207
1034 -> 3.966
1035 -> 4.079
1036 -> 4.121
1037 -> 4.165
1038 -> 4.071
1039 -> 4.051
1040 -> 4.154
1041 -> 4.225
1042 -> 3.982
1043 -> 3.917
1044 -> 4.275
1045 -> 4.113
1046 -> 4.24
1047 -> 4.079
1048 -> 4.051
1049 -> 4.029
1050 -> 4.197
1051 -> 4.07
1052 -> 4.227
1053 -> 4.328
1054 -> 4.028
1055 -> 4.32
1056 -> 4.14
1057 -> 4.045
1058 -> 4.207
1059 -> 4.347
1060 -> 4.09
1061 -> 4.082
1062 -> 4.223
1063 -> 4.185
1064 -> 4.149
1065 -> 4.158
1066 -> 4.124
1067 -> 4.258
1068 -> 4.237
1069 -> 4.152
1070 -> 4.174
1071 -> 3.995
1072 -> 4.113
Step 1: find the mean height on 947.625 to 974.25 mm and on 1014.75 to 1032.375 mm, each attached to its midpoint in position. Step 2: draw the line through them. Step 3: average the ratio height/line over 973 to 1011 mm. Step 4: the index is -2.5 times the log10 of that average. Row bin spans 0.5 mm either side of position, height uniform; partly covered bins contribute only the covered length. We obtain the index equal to 0.040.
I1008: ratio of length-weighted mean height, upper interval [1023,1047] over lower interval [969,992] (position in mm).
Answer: 1.0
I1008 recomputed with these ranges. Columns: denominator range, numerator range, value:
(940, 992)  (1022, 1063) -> 1.00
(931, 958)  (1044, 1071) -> 0.99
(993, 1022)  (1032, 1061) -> 1.03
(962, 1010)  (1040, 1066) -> 1.03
